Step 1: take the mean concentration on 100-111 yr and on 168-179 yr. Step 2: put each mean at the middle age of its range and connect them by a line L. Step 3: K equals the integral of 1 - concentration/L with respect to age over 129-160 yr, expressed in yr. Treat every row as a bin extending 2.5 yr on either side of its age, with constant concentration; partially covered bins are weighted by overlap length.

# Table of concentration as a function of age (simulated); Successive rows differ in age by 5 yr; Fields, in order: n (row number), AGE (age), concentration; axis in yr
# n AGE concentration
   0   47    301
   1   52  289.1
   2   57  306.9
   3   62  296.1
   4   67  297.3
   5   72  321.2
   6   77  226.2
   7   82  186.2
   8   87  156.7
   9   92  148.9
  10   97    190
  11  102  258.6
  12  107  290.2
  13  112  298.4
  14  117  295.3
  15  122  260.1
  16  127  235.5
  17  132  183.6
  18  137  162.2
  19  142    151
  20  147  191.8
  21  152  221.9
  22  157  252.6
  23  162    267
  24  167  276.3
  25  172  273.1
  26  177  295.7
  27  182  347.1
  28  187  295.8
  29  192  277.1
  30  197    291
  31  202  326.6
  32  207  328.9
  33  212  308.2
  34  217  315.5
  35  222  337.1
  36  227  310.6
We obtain 9.4 yr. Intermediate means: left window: 278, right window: 283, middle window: 196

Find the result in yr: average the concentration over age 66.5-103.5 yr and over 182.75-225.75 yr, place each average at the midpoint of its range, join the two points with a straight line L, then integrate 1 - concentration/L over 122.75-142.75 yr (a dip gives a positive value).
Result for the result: 4.87 yr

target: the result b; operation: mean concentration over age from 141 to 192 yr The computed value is 261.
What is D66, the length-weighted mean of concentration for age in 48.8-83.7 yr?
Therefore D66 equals 277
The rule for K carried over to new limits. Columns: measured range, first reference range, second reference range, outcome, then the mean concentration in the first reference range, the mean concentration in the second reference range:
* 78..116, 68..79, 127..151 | 2.82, 279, 182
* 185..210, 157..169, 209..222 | -0.30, 267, 317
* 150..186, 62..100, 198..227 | 1.33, 224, 320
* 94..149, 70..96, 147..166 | -1.33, 205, 242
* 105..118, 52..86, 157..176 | -1.20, 268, 271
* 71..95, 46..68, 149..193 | 7.62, 298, 278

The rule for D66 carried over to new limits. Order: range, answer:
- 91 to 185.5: 244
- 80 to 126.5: 232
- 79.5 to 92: 167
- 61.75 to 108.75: 233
